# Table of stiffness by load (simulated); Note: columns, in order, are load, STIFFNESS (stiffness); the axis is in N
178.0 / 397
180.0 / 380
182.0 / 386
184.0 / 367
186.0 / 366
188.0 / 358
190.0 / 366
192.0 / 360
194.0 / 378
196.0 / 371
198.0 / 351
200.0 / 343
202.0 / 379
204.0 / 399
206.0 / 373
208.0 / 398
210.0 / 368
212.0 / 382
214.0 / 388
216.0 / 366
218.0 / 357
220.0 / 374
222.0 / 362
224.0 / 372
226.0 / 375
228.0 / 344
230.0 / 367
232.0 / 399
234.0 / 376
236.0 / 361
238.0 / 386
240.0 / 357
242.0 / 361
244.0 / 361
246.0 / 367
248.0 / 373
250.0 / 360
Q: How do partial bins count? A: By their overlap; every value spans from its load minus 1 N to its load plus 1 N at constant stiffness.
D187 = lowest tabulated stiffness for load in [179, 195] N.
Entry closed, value 358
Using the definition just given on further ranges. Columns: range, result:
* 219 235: 344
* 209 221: 357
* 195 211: 343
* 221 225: 362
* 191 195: 360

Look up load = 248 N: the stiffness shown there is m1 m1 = 373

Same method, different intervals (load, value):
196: 371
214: 388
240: 357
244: 361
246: 367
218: 357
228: 344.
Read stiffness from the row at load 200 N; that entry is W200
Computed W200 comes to 343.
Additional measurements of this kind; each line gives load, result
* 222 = 362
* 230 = 367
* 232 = 399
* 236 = 361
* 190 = 366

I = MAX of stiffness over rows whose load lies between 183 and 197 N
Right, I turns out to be 378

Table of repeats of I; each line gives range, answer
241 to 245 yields 361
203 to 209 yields 399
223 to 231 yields 375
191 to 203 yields 379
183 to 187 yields 367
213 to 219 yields 388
